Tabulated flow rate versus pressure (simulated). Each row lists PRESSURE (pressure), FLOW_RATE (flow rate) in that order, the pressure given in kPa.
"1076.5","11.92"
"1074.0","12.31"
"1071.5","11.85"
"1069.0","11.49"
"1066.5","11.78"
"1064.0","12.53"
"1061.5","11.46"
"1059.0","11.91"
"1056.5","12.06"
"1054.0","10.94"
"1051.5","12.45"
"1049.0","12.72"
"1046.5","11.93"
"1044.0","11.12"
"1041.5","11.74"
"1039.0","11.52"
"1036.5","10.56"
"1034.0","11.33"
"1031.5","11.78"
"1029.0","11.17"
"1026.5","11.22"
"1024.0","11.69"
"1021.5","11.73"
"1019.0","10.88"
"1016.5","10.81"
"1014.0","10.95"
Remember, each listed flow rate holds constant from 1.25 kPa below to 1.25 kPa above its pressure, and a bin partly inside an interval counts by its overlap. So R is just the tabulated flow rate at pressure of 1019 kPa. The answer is 10.88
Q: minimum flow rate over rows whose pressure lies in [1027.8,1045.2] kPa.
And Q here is 10.56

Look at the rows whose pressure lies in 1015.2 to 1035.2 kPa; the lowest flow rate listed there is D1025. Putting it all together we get 10.81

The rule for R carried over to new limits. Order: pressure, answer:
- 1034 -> 11.33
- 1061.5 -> 11.46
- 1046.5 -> 11.93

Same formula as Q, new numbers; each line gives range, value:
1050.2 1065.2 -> 10.94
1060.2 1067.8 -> 11.46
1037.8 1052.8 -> 11.12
